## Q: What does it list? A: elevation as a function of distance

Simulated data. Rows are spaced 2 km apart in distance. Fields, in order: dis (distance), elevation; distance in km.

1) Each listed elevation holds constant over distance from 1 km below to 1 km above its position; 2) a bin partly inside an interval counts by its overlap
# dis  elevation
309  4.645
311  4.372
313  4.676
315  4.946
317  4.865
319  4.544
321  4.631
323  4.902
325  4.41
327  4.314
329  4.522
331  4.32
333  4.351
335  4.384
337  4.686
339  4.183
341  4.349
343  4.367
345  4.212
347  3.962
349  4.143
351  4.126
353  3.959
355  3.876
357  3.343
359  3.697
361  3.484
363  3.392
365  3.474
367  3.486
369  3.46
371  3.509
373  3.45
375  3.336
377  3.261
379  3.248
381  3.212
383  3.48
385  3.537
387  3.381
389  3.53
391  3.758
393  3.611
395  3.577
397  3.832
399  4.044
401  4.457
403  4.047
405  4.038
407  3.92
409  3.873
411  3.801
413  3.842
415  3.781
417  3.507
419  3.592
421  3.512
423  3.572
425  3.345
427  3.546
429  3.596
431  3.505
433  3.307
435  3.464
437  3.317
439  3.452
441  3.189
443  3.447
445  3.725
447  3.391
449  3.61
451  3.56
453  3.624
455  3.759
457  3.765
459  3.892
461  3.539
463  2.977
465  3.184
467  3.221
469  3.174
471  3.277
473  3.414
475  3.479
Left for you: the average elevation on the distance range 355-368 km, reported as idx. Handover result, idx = 3.51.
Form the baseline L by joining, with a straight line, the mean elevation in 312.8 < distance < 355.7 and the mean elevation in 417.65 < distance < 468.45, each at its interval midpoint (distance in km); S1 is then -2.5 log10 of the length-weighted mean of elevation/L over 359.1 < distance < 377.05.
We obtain 0.19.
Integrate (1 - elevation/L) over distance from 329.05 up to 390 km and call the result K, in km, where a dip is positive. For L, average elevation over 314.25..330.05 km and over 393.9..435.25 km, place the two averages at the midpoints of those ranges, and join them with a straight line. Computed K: 7.0 km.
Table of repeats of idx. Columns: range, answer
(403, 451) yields 3.59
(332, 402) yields 3.78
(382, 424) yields 3.75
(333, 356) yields 4.21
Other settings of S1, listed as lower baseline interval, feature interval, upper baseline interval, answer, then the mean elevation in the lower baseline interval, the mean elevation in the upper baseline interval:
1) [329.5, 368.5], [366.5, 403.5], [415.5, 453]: 0.06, 3.99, 3.49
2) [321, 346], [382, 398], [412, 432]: 0.09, 4.43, 3.58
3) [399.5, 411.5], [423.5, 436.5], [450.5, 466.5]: 0.10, 4.03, 3.53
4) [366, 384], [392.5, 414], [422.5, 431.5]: -0.14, 3.38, 3.51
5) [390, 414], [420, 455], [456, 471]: 0.03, 3.9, 3.39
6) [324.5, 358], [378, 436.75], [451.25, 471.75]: 0.04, 4.2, 3.45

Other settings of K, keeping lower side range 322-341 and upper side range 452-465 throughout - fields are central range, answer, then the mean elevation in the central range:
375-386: 2.03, 3.35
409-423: 0.65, 3.68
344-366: 2.56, 3.79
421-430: 0.66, 3.51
